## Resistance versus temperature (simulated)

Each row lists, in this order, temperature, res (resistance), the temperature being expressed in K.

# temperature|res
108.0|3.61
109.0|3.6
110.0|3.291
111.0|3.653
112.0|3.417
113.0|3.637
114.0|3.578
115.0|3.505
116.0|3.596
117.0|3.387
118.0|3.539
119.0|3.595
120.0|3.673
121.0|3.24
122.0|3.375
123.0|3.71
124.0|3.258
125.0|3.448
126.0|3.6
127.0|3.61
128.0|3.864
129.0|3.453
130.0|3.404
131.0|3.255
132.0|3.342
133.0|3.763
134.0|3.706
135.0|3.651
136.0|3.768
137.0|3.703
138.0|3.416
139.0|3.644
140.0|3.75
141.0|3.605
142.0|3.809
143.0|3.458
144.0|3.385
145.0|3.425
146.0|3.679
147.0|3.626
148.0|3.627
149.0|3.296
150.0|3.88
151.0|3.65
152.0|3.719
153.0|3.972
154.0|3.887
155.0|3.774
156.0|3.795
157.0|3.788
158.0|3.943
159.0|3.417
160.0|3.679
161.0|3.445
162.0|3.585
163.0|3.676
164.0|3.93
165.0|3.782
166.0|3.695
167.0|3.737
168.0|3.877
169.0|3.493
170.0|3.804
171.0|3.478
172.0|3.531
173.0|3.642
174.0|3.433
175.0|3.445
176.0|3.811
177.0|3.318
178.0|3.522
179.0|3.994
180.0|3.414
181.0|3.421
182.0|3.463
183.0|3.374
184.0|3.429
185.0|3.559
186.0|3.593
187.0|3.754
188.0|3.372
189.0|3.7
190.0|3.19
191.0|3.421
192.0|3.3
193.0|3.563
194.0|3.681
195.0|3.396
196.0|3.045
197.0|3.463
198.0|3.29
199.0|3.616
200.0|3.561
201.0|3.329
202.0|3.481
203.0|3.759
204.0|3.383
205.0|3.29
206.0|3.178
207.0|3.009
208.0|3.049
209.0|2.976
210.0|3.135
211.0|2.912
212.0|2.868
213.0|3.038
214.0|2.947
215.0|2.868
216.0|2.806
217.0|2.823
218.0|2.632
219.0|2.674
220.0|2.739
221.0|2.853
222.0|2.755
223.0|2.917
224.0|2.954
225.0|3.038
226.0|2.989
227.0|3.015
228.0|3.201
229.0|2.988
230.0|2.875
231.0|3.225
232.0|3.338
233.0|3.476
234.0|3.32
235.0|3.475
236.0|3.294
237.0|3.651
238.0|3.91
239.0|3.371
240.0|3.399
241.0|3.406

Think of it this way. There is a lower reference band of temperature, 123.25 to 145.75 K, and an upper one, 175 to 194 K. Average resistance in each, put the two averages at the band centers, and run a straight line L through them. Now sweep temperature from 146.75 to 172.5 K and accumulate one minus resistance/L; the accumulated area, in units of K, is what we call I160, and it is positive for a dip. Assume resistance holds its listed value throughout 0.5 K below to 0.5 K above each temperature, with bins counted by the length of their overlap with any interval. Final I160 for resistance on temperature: -1.2 K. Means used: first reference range 3.56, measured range 3.7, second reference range 3.51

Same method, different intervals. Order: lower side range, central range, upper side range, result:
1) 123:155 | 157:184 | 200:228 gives -2.0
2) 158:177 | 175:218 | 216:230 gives -1.1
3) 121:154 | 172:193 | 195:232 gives -1.4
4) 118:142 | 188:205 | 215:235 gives -1.5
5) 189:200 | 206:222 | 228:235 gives 2.0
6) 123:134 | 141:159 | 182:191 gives -0.9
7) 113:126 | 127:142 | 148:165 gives -0.1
